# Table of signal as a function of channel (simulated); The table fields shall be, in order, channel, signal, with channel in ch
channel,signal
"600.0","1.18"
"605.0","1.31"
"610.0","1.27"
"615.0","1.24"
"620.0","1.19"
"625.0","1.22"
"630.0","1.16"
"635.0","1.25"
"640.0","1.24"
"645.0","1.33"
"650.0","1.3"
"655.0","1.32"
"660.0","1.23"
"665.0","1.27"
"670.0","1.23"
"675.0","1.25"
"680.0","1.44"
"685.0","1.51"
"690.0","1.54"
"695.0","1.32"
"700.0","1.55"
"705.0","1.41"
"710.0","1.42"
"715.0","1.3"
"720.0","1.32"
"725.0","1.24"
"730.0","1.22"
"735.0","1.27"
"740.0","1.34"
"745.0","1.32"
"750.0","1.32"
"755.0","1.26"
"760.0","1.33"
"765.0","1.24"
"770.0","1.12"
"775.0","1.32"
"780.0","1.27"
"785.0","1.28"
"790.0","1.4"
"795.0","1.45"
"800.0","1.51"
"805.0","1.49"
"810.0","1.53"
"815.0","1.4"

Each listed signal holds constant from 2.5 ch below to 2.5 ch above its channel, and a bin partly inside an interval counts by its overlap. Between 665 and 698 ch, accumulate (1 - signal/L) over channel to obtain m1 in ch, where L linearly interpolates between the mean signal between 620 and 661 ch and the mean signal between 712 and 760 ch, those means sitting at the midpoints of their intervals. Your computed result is -2.8 ch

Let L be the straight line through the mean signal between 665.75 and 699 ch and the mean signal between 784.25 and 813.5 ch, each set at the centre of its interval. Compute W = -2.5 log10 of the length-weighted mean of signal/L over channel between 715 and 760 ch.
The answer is 0.101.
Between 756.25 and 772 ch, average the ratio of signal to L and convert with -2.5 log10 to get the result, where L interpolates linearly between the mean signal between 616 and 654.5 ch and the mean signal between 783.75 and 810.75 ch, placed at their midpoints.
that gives 0.14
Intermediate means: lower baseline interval 1.25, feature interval 1.24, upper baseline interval 1.45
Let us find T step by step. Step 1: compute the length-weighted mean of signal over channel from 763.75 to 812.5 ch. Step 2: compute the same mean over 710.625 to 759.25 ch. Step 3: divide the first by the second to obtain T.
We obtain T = 1.05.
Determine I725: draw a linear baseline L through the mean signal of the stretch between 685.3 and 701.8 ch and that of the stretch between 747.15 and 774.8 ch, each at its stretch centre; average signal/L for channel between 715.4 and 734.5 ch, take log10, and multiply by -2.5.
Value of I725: 0.089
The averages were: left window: 1.47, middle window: 1.27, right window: 1.26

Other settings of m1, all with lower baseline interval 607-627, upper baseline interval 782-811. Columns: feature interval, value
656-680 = 0.4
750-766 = 1.2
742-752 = 0.4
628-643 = 0.4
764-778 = 1.8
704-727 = 0.1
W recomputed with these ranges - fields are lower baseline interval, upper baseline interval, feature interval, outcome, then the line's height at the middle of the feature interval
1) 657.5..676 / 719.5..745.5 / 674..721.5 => -0.123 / 1.26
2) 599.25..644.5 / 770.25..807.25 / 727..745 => 0.039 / 1.33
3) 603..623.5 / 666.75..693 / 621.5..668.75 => 0.051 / 1.32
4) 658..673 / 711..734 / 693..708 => -0.132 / 1.27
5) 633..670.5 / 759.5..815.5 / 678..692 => -0.157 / 1.3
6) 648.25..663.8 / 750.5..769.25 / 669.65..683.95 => -0.050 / 1.28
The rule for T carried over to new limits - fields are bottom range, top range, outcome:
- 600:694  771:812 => 1.08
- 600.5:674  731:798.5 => 1.04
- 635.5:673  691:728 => 1.08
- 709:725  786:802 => 1.08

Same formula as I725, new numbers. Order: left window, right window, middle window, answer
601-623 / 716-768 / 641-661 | -0.03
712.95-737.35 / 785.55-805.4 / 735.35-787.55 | 0.06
